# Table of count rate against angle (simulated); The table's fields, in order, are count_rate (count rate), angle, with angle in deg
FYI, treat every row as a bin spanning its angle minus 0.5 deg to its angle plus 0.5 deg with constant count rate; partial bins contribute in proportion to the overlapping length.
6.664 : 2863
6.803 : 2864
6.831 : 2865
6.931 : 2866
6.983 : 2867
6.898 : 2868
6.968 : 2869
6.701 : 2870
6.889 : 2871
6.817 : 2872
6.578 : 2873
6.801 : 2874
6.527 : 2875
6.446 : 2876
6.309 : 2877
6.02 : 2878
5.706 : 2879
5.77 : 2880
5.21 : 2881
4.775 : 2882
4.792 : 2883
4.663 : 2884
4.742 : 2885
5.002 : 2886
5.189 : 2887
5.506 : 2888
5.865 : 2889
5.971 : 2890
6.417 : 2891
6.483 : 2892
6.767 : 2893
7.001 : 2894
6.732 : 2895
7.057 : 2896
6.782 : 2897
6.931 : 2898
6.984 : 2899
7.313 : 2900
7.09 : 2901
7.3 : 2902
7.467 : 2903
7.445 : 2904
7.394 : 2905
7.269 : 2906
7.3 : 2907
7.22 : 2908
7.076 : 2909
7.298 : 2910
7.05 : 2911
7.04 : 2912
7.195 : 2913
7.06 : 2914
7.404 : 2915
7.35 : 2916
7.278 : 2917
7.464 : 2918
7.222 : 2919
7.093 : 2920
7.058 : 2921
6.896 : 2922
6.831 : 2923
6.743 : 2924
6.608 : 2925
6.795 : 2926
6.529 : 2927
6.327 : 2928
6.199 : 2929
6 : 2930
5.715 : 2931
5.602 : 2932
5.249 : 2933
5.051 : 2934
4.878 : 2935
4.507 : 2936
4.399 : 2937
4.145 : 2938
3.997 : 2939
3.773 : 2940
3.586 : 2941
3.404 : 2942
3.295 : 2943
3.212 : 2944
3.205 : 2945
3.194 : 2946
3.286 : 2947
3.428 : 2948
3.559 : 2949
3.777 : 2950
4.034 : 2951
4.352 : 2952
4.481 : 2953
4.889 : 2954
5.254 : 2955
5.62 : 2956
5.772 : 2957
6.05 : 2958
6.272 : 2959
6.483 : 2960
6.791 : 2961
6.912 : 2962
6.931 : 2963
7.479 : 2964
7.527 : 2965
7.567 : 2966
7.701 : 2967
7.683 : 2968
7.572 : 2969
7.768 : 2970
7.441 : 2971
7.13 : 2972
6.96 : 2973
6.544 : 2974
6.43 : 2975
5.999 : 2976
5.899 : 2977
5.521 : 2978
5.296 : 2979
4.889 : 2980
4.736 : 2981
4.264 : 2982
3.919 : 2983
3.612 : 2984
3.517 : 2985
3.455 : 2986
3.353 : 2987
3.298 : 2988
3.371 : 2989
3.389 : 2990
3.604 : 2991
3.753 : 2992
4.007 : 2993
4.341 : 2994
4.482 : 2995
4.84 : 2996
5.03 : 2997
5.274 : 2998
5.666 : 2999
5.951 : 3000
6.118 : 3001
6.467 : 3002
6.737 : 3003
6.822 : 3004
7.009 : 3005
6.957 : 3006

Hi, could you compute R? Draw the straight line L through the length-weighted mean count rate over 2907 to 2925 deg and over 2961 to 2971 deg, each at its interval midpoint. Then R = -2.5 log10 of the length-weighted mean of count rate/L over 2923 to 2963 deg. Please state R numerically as 0.41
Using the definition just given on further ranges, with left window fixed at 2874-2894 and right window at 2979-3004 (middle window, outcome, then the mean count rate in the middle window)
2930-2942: 0.12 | 4.63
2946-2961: 0.03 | 4.82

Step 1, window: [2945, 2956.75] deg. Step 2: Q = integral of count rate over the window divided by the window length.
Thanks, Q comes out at 4.16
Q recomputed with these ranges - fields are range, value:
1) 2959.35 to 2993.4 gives 5.62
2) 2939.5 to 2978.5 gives 5.56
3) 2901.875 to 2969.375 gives 5.94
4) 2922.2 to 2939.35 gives 5.66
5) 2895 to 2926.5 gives 7.12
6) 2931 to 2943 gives 4.42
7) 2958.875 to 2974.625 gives 7.19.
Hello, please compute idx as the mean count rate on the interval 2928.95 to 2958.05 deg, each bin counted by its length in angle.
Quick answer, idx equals 4.41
